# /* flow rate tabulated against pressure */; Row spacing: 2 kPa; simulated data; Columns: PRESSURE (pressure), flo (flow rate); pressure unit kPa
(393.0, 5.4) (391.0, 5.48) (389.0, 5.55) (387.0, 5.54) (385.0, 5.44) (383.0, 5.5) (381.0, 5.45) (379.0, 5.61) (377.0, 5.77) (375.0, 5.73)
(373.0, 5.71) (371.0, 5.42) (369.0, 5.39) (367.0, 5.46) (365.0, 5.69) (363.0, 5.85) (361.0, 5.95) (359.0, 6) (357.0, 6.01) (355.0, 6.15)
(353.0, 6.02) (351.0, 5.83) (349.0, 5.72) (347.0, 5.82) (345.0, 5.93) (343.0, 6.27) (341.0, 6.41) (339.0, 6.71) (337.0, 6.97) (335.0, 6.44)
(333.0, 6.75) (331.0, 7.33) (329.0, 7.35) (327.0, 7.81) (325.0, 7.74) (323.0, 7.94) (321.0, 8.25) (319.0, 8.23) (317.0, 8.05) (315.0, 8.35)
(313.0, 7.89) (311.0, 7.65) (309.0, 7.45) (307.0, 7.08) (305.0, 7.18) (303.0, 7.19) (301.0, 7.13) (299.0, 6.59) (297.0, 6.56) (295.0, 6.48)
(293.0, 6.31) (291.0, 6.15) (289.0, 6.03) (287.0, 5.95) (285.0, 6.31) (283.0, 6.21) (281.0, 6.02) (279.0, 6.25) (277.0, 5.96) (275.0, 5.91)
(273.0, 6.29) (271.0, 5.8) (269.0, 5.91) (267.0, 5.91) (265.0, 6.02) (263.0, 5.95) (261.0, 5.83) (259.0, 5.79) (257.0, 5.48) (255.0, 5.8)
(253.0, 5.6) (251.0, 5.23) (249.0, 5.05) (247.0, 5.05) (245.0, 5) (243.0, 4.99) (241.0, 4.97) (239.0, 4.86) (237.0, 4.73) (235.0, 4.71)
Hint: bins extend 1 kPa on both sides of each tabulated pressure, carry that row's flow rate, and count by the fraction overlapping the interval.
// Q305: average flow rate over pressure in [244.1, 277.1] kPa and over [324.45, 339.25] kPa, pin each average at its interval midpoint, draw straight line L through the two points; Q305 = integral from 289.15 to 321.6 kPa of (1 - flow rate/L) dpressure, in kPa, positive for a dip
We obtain -3.1 kPa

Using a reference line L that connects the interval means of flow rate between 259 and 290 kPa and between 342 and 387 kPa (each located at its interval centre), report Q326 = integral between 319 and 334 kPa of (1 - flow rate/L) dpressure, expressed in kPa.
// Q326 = -4.53 kPa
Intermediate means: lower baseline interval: 6.02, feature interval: 7.64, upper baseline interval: 5.76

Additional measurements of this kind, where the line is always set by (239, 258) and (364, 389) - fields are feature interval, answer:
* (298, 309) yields -3.5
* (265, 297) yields -4.8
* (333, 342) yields -2.0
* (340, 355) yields -1.4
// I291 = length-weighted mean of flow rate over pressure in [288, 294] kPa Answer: 6.16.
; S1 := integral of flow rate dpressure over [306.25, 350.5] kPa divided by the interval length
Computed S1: 7.17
